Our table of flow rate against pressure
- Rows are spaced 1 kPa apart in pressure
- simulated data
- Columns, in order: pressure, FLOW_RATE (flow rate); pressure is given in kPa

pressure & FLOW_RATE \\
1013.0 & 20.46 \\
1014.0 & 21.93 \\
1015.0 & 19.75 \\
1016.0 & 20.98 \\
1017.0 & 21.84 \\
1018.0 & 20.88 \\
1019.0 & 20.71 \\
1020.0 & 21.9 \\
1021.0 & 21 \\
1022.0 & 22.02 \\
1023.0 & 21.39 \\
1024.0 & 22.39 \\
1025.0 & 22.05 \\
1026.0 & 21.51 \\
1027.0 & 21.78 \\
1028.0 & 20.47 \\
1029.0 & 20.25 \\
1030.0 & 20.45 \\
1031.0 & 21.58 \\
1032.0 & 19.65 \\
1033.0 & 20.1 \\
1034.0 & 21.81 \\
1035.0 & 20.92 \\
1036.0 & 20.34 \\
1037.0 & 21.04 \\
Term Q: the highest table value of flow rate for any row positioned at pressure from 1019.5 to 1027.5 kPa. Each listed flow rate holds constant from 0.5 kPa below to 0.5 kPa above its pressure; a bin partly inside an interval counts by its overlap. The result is 22.39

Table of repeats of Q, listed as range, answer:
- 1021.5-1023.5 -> 22.02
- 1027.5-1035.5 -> 21.81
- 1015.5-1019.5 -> 21.84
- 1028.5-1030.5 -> 20.45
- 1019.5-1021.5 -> 21.9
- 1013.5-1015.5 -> 21.93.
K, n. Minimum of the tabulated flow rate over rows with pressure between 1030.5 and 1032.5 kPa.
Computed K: 19.65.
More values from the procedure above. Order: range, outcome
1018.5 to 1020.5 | 20.71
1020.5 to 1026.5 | 21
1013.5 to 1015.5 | 19.75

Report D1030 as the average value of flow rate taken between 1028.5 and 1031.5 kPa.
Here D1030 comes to 20.8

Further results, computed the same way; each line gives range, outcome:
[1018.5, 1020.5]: 21.3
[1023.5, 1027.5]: 21.9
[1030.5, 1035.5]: 20.8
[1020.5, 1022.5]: 21.5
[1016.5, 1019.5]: 21.1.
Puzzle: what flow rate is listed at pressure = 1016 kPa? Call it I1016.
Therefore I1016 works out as 20.98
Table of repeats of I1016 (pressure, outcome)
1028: 20.47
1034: 21.81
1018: 20.88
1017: 21.84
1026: 21.51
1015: 19.75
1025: 22.05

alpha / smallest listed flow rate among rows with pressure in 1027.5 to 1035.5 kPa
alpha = 19.65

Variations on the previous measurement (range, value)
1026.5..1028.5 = 20.47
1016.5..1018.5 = 20.88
